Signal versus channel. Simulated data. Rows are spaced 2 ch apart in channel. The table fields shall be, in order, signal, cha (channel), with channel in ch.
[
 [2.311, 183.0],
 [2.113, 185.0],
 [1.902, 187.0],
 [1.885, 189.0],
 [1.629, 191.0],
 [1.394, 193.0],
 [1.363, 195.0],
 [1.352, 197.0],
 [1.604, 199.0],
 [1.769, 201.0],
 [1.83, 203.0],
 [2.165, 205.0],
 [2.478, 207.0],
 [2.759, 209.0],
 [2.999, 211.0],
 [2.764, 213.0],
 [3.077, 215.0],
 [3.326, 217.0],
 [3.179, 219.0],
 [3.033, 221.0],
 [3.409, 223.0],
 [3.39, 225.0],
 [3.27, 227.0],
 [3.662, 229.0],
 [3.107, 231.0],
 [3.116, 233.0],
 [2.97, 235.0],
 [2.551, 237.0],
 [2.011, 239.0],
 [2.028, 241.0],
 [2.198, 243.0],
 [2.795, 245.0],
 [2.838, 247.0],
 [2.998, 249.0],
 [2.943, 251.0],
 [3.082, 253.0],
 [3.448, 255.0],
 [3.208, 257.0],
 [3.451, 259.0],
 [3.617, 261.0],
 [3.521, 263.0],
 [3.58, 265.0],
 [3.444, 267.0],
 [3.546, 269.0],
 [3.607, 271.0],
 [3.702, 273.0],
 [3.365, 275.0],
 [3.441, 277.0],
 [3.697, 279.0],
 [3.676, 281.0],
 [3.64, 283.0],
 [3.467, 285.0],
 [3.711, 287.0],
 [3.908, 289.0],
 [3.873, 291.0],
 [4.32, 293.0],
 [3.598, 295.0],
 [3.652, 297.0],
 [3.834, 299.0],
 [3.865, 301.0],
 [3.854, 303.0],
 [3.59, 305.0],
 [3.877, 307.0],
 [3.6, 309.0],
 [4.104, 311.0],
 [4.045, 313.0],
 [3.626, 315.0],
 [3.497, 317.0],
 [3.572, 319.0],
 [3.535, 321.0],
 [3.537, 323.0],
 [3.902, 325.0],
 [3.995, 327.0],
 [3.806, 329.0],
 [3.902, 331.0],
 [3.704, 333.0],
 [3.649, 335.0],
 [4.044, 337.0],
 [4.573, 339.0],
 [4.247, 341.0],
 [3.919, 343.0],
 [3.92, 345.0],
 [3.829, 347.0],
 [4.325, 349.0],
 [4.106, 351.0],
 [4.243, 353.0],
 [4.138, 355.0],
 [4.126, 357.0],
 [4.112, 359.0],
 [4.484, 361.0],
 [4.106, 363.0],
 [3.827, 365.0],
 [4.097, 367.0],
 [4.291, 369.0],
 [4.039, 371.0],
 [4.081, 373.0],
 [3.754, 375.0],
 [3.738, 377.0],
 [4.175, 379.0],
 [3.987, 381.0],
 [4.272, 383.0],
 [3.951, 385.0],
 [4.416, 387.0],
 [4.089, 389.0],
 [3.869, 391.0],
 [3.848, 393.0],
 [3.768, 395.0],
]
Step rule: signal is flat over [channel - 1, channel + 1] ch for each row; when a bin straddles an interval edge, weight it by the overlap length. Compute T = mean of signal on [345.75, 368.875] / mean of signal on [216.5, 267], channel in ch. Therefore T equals 1.34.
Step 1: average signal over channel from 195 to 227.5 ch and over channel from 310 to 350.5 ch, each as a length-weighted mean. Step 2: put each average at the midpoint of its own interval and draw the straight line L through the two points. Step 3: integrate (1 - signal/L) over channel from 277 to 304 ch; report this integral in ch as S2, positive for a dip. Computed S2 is -2.4 ch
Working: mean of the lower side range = 2.6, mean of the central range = 3.76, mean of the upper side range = 3.89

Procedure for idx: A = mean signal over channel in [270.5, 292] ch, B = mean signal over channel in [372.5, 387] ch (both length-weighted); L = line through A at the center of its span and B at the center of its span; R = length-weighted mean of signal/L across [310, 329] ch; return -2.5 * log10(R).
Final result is 0.01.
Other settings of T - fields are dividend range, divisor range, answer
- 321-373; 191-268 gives 1.46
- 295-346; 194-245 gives 1.46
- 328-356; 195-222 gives 1.65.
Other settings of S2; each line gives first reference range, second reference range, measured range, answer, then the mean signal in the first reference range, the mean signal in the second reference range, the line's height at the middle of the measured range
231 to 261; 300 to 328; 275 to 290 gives -1.28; 2.87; 3.76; 3.34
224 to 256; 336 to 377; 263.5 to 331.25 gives -4.42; 2.9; 4.1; 3.49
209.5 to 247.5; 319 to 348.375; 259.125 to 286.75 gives -1.87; 2.93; 3.89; 3.34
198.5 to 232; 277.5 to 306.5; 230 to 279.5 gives 2.91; 2.83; 3.76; 3.31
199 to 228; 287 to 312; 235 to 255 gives 3.18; 2.78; 3.83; 3.16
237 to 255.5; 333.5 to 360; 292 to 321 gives -2.17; 2.68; 4.09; 3.52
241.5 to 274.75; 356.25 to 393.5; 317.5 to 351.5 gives -1.12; 3.23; 4.07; 3.78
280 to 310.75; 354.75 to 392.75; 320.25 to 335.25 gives 0.52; 3.77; 4.08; 3.9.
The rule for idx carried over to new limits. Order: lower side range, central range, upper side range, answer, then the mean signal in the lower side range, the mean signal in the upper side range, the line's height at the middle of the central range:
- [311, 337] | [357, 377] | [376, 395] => -0.035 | 3.76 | 4.02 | 3.94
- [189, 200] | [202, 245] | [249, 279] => -0.241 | 1.51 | 3.42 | 2.3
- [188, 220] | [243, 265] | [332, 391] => -0.126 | 2.22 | 4.07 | 2.81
